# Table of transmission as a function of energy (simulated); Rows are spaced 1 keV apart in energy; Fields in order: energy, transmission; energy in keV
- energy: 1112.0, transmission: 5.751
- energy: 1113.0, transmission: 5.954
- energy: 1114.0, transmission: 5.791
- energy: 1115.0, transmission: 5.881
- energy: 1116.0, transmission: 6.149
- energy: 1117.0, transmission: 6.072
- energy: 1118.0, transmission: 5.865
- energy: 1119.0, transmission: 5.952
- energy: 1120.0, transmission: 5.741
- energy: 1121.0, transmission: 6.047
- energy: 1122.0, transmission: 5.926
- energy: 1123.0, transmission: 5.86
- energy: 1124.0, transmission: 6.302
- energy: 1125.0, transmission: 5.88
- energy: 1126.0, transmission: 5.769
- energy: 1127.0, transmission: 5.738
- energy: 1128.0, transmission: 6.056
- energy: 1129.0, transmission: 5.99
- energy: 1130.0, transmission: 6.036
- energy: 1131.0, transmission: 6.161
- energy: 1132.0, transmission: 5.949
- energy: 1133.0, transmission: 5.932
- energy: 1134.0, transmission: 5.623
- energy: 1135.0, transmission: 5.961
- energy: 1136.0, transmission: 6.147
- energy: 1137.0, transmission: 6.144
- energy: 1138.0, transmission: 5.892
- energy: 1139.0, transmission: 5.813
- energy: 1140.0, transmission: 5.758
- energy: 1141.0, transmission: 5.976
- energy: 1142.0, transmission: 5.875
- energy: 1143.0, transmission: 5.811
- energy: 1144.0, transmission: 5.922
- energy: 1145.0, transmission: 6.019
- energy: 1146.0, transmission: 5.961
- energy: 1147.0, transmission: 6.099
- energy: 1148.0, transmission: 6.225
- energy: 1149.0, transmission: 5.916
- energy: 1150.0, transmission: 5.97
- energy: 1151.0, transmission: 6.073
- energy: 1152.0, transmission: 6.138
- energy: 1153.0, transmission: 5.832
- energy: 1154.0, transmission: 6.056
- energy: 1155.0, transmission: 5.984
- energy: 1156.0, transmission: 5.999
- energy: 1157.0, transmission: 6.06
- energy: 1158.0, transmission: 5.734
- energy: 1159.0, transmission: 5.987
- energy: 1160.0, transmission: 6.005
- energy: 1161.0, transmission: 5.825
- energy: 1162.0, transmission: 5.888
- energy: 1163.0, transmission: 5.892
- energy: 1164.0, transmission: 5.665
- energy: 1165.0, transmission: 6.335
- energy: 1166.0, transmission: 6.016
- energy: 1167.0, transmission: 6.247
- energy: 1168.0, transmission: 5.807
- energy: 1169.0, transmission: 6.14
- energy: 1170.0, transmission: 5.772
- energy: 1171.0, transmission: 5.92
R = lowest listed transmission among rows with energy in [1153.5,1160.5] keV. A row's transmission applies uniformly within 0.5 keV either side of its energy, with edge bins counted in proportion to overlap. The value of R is 5.734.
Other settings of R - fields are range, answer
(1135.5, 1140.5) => 5.758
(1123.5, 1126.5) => 5.769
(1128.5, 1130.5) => 5.99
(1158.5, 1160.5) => 5.987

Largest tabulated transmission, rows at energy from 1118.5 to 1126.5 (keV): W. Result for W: 6.302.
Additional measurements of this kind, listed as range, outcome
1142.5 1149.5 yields 6.225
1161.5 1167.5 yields 6.335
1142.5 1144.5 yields 5.922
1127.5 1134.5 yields 6.161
